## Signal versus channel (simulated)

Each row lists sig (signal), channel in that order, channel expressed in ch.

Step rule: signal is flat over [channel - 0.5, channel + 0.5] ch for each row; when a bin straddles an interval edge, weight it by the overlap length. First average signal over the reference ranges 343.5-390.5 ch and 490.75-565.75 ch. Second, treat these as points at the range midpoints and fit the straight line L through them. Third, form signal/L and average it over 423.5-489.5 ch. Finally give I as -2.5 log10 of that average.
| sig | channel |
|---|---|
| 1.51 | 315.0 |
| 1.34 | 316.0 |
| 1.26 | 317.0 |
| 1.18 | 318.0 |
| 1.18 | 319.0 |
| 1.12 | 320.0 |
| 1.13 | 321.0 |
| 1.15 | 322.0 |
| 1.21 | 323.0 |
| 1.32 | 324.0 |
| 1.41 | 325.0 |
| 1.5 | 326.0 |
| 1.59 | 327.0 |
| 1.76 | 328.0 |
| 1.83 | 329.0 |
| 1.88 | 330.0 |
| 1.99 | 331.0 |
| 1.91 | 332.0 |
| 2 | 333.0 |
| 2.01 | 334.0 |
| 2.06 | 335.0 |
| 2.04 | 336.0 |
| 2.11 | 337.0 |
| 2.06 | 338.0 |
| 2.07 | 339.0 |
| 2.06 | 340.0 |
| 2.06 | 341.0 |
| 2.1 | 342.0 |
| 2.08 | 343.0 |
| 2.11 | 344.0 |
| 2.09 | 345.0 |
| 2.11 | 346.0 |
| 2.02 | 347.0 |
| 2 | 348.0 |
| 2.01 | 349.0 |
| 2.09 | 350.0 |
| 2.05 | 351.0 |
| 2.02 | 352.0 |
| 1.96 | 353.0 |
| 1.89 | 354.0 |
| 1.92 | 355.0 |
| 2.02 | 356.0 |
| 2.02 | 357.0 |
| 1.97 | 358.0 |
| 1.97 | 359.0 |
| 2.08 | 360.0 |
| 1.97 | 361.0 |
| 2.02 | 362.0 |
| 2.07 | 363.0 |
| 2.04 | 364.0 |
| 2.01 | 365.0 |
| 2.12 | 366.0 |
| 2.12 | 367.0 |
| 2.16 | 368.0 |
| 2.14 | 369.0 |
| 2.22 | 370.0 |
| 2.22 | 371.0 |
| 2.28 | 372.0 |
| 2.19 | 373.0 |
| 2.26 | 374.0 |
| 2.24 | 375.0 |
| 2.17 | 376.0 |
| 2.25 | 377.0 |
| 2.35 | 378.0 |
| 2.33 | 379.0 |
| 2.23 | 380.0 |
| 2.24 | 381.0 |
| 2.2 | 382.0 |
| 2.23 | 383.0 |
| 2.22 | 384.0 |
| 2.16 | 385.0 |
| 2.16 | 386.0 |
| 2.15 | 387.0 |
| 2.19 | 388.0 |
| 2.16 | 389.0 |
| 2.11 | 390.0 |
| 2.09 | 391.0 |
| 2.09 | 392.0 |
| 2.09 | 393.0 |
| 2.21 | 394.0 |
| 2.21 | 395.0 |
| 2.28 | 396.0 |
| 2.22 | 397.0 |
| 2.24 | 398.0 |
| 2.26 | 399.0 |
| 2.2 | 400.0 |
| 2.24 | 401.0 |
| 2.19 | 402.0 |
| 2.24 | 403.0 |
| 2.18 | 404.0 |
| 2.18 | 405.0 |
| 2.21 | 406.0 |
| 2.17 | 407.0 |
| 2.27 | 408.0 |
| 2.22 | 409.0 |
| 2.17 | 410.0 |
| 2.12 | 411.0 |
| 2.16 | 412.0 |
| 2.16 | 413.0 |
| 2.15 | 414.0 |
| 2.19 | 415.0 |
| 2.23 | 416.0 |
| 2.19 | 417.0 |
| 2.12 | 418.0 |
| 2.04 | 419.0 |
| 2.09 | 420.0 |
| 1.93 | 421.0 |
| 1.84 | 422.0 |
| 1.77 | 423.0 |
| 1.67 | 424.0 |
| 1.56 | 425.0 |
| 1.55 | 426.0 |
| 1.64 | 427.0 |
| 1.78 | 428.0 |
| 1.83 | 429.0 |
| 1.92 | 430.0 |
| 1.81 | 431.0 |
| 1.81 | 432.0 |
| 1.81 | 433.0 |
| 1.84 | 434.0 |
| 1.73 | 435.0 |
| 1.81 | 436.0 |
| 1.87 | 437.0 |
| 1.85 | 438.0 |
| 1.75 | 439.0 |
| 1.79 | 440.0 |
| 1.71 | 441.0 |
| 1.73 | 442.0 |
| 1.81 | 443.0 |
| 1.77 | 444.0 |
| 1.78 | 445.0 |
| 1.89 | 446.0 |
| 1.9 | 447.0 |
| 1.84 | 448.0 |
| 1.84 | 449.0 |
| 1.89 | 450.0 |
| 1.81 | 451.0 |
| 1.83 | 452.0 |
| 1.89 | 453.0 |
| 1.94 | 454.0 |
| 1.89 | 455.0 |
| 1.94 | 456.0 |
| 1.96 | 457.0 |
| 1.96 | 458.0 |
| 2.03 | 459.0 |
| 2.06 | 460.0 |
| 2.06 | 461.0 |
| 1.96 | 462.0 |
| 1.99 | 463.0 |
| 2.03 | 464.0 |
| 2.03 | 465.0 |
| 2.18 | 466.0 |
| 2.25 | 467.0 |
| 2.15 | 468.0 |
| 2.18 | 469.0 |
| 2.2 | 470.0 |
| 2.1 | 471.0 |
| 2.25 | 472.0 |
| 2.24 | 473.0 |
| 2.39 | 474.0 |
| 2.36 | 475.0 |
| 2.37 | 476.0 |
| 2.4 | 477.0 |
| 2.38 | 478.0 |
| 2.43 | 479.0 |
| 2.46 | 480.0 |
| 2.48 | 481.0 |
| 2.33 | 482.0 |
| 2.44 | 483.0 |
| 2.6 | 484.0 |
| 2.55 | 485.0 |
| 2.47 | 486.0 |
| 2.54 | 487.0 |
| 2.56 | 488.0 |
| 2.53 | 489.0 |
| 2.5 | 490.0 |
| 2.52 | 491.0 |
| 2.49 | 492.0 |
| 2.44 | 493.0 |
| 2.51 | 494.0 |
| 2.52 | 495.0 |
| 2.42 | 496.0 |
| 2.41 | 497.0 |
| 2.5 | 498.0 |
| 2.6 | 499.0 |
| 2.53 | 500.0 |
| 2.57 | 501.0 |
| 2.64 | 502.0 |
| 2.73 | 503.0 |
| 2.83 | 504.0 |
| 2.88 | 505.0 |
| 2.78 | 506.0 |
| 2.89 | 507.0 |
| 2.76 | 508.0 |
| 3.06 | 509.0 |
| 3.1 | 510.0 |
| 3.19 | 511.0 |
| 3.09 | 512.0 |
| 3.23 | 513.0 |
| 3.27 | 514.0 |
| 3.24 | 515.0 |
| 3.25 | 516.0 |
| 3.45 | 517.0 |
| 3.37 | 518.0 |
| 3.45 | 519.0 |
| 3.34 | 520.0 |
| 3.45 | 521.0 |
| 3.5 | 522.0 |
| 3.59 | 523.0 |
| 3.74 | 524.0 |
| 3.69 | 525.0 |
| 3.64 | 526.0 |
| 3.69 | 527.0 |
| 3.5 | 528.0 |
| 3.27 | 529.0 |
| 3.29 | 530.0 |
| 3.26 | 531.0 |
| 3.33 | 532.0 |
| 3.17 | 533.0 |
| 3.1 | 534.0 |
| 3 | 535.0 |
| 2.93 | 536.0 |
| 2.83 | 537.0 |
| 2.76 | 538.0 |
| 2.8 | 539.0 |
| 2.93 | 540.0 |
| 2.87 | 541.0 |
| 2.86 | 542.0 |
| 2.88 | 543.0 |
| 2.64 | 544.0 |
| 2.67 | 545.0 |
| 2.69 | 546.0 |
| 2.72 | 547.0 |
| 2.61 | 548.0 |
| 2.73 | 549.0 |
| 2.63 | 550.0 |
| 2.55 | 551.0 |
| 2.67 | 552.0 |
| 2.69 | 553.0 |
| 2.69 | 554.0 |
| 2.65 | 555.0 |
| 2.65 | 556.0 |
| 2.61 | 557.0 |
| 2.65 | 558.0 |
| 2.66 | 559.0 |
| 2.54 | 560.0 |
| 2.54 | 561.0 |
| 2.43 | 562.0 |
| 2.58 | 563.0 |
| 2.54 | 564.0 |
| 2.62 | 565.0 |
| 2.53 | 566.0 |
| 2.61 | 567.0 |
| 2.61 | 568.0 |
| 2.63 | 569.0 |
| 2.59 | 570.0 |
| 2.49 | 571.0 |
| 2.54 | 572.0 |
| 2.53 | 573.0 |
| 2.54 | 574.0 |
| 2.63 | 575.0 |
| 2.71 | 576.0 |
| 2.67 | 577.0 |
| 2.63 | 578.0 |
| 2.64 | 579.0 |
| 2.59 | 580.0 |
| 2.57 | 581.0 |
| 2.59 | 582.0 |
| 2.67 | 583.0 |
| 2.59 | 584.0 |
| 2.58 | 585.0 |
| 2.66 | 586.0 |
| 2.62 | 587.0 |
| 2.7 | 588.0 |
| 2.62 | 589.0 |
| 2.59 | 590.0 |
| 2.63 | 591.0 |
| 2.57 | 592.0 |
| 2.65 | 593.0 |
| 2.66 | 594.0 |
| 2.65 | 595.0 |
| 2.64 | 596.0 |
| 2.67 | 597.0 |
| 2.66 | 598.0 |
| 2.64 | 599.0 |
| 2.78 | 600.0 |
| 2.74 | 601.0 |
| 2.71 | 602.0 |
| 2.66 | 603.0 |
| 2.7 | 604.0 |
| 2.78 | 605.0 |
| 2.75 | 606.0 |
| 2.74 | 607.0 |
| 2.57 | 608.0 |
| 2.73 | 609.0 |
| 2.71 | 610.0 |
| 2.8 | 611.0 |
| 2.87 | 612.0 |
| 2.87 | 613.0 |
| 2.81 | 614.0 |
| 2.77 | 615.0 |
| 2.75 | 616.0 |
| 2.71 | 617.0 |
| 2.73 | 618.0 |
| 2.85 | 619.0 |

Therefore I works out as 0.25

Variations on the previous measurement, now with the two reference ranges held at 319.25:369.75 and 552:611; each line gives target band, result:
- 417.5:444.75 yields 0.199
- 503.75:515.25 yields -0.246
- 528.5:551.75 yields -0.155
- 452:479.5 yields 0.075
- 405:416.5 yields -0.039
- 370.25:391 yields -0.101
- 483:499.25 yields -0.067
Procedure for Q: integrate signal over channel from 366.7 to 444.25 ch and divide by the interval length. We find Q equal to 2.06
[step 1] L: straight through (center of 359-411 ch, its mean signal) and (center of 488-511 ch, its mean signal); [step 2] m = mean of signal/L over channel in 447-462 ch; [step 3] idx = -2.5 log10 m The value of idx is 0.270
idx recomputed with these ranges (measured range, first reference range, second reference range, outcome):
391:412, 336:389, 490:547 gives 0.07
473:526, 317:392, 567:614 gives -0.17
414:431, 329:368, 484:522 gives 0.26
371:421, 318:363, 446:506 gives -0.08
